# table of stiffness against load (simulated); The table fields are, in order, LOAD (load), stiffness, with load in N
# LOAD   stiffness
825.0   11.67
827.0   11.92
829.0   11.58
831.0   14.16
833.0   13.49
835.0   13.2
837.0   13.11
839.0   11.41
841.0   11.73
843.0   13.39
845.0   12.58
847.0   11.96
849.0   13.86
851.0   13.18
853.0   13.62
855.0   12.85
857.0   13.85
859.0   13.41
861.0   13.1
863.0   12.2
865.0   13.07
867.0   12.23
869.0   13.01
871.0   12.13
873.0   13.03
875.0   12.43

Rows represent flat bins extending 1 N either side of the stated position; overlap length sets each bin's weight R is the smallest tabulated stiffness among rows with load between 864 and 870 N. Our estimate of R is 12.23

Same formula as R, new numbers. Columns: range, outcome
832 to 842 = 11.41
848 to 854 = 13.18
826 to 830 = 11.58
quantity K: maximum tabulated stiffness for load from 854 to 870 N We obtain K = 13.85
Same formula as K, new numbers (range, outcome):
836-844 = 13.39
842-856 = 13.86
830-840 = 14.16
